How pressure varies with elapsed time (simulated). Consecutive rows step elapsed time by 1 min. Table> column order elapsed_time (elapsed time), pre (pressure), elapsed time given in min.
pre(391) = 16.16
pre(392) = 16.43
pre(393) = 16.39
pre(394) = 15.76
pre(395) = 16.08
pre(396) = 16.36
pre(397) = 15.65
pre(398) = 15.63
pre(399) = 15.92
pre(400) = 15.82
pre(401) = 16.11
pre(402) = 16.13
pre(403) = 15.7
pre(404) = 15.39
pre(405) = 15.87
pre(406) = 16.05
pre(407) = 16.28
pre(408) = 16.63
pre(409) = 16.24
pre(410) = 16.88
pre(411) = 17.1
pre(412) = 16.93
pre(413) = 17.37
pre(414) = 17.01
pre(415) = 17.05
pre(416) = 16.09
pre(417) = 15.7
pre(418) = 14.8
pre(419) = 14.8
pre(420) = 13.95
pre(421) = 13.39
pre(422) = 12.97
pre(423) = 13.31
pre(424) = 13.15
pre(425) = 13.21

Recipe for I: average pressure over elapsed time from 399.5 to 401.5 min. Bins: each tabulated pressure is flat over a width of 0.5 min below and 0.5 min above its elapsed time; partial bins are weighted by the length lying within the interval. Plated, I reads 16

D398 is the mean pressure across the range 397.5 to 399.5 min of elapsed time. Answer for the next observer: 15.8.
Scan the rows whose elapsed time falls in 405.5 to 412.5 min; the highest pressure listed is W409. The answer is 17.1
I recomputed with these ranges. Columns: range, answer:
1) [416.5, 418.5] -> 15.2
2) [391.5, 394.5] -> 16.2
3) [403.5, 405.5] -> 15.6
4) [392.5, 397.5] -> 16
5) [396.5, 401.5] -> 15.8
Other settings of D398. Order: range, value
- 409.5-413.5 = 17.1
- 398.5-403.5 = 15.9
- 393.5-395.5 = 15.9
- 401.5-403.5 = 15.9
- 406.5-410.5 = 16.5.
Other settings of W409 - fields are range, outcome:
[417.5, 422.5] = 14.8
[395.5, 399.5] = 16.36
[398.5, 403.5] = 16.13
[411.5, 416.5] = 17.37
